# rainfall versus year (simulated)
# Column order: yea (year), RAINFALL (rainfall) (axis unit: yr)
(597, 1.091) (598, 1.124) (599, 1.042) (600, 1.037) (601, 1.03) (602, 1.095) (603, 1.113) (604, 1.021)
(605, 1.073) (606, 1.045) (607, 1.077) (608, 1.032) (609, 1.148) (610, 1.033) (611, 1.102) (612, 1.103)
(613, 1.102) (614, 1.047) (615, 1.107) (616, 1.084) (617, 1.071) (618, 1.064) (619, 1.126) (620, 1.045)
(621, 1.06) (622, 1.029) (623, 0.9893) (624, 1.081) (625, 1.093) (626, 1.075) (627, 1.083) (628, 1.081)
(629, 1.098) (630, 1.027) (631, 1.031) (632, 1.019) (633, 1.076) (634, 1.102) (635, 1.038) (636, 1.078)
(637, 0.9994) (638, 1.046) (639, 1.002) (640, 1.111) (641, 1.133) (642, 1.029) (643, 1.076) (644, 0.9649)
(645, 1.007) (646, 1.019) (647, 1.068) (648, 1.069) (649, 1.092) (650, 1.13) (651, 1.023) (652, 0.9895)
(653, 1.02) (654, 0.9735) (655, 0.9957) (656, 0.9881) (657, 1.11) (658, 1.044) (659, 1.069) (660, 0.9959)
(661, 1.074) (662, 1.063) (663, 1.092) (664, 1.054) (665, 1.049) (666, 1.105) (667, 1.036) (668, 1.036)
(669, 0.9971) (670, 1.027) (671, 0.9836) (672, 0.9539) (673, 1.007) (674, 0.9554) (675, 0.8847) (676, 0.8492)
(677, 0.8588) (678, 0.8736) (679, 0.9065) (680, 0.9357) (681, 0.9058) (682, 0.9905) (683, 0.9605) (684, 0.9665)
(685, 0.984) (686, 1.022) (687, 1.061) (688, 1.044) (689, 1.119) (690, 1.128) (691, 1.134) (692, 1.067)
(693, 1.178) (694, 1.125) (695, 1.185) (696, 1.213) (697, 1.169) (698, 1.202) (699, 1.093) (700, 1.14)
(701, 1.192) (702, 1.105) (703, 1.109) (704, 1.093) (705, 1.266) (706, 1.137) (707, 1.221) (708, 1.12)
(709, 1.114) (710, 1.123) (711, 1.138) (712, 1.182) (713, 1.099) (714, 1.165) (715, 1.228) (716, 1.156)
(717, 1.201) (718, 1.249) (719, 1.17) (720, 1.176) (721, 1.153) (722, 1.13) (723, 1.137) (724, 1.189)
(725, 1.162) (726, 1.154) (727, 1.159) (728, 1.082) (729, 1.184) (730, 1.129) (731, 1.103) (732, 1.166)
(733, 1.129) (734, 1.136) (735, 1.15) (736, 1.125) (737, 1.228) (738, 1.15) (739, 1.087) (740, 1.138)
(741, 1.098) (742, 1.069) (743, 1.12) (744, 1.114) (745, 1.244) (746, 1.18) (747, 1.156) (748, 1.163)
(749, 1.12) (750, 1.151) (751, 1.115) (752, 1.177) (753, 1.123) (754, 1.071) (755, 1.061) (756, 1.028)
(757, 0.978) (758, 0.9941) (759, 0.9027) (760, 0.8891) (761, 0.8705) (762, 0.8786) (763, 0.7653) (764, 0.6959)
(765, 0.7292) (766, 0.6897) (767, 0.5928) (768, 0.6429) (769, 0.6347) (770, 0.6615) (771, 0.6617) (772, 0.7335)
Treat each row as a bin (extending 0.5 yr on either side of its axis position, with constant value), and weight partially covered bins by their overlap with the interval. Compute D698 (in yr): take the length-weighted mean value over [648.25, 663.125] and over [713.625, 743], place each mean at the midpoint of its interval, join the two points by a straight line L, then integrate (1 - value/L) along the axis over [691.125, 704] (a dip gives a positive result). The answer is -0.5 yr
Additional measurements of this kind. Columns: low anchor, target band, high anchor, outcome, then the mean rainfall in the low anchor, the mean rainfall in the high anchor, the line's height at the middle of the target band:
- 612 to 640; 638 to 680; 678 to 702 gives 2.0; 1.06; 1.07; 1.07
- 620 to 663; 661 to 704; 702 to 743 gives 2.2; 1.05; 1.15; 1.1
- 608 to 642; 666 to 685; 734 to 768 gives 1.7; 1.07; 1.02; 1.05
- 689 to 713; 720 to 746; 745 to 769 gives -2.7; 1.15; 0.955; 1.04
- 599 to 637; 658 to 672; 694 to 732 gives 0.9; 1.07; 1.16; 1.11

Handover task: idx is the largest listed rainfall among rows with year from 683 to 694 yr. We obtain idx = 1.178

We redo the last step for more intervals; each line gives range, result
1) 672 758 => 1.266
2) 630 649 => 1.133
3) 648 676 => 1.13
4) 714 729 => 1.249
